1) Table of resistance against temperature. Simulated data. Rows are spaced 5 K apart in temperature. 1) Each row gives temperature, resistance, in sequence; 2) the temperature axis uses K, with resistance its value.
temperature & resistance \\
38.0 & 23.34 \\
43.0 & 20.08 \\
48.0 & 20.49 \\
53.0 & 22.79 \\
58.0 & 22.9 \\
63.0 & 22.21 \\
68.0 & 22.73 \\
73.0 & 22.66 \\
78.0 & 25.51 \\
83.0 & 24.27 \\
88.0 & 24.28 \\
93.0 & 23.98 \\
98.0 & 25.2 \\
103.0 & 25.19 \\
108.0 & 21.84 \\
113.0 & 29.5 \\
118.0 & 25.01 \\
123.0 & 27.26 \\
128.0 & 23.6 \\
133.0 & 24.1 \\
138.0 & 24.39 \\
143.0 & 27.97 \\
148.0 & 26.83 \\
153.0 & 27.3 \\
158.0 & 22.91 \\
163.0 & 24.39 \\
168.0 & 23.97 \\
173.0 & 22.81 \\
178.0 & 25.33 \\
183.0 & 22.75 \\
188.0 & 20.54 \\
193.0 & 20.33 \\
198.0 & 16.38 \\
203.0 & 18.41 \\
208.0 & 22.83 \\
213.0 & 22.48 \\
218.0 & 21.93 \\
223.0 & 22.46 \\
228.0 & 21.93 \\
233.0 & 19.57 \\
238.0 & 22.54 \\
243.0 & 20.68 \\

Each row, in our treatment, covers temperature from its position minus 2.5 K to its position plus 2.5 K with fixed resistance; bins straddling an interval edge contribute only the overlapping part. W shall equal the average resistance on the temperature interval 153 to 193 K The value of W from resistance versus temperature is 23.3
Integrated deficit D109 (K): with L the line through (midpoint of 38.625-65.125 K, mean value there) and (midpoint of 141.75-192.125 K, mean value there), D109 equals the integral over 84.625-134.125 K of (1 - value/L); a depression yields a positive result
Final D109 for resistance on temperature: -4.3 K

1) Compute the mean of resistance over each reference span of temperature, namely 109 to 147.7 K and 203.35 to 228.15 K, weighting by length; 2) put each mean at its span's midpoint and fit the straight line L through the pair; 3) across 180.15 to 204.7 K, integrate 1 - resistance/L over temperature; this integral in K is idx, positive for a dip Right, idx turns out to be 3.48 K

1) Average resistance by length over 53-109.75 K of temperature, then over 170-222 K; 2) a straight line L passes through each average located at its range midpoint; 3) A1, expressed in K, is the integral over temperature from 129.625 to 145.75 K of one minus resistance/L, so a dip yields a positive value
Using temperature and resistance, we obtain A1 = -2.0 K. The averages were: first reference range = 23.7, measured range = 25.4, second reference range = 21.4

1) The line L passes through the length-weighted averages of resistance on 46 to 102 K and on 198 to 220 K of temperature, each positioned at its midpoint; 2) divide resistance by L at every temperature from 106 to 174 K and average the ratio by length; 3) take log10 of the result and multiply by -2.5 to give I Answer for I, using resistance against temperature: -0.14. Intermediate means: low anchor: 23.4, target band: 25.2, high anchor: 20.8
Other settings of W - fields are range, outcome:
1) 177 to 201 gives 20.7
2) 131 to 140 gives 24.2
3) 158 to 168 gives 23.9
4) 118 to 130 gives 25.4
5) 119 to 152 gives 25.7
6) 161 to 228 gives 21.9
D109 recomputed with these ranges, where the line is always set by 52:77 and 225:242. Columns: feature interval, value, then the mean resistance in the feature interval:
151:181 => -3.4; 24.4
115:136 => -2.6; 25.1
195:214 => 1.5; 19.8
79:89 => -0.8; 24.5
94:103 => -1.0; 25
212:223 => -0.4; 22.2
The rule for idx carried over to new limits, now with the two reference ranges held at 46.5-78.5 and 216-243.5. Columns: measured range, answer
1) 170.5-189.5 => -0.9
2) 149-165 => -2.2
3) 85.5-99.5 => -1.2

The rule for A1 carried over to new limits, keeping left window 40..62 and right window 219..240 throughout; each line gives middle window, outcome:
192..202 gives 1.6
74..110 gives -4.4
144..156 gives -3.0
